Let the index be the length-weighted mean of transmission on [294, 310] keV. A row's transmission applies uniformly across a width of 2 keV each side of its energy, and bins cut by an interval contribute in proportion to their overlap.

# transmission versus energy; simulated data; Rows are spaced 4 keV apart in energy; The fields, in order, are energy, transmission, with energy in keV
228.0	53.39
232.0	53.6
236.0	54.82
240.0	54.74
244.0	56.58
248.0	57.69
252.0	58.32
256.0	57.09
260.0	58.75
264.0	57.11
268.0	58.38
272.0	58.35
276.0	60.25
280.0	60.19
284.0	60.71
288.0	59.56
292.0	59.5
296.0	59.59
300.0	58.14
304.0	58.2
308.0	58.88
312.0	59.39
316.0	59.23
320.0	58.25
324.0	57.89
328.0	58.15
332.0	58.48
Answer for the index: 58.7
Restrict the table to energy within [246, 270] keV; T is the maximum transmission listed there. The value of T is 58.75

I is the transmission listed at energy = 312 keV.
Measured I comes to 59.39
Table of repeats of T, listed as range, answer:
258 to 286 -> 60.71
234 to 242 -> 54.82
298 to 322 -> 59.39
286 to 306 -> 59.59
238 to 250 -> 57.69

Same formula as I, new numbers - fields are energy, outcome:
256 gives 57.09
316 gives 59.23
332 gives 58.48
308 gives 58.88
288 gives 59.56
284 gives 60.71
